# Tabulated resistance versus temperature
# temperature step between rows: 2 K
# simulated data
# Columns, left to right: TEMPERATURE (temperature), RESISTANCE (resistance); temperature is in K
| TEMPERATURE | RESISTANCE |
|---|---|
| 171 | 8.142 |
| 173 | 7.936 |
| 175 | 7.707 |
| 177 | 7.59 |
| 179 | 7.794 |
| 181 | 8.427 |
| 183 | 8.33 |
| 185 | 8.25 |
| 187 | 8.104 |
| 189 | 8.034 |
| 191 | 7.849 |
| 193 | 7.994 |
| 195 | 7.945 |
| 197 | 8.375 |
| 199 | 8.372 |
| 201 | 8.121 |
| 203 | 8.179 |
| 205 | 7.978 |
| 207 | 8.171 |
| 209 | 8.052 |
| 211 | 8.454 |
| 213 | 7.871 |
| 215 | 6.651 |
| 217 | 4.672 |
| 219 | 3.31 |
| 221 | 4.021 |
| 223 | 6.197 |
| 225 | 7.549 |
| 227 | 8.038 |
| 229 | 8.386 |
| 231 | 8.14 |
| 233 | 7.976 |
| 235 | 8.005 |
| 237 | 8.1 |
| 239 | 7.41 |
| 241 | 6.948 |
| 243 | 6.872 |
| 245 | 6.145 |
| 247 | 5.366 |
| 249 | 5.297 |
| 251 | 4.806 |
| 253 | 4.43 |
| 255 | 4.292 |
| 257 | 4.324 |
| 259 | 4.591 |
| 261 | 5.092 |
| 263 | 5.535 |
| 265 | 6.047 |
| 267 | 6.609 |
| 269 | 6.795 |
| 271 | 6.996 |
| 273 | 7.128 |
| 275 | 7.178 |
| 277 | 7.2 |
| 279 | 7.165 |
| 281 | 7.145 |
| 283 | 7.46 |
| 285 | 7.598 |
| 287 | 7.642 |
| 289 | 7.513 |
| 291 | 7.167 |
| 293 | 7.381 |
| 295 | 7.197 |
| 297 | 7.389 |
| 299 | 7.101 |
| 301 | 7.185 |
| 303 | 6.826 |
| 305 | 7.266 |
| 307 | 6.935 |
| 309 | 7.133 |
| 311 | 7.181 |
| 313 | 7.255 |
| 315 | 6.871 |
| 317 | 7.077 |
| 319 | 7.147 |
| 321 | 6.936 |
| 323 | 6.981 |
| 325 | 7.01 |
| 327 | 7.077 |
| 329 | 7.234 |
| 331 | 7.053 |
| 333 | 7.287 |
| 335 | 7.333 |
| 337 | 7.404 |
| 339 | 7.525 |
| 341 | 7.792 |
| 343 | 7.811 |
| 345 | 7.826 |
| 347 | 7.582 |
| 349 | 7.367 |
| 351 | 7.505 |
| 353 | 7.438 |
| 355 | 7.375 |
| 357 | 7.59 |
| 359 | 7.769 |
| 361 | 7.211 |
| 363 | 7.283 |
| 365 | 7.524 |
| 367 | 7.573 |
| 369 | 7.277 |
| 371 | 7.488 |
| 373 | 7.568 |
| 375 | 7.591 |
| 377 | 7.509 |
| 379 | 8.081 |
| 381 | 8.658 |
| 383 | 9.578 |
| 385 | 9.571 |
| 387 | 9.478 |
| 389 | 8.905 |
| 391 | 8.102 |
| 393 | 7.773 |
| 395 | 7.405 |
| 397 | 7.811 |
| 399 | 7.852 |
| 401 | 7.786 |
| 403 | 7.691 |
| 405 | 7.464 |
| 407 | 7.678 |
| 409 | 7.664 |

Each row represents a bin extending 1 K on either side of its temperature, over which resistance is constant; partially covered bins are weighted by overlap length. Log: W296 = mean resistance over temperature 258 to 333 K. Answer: 6.95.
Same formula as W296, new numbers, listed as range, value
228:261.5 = 6.26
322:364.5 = 7.4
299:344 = 7.19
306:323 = 7.06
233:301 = 6.57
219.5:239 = 7.28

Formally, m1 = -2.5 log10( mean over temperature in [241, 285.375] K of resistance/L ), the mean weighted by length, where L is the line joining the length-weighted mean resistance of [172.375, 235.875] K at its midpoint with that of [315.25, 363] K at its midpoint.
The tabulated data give 0.22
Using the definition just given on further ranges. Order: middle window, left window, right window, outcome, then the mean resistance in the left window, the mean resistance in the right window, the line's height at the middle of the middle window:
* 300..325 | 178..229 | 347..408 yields 0.096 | 7.49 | 7.86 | 7.72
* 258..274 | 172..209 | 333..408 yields 0.289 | 8.06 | 7.81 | 7.96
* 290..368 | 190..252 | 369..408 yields 0.065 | 7.14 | 8.08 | 7.75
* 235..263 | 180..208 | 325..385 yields 0.356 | 8.15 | 7.62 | 7.97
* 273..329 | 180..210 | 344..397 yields 0.115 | 8.15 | 7.88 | 7.99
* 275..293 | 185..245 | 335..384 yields 0.028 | 7.43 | 7.67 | 7.55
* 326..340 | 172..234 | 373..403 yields 0.110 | 7.56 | 8.25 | 8.04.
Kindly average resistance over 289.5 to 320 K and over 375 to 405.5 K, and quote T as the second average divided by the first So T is 1.15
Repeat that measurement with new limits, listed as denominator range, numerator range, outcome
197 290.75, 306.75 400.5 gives 1.13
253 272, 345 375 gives 1.35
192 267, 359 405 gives 1.19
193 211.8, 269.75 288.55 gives 0.89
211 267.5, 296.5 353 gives 1.17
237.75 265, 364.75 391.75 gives 1.49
